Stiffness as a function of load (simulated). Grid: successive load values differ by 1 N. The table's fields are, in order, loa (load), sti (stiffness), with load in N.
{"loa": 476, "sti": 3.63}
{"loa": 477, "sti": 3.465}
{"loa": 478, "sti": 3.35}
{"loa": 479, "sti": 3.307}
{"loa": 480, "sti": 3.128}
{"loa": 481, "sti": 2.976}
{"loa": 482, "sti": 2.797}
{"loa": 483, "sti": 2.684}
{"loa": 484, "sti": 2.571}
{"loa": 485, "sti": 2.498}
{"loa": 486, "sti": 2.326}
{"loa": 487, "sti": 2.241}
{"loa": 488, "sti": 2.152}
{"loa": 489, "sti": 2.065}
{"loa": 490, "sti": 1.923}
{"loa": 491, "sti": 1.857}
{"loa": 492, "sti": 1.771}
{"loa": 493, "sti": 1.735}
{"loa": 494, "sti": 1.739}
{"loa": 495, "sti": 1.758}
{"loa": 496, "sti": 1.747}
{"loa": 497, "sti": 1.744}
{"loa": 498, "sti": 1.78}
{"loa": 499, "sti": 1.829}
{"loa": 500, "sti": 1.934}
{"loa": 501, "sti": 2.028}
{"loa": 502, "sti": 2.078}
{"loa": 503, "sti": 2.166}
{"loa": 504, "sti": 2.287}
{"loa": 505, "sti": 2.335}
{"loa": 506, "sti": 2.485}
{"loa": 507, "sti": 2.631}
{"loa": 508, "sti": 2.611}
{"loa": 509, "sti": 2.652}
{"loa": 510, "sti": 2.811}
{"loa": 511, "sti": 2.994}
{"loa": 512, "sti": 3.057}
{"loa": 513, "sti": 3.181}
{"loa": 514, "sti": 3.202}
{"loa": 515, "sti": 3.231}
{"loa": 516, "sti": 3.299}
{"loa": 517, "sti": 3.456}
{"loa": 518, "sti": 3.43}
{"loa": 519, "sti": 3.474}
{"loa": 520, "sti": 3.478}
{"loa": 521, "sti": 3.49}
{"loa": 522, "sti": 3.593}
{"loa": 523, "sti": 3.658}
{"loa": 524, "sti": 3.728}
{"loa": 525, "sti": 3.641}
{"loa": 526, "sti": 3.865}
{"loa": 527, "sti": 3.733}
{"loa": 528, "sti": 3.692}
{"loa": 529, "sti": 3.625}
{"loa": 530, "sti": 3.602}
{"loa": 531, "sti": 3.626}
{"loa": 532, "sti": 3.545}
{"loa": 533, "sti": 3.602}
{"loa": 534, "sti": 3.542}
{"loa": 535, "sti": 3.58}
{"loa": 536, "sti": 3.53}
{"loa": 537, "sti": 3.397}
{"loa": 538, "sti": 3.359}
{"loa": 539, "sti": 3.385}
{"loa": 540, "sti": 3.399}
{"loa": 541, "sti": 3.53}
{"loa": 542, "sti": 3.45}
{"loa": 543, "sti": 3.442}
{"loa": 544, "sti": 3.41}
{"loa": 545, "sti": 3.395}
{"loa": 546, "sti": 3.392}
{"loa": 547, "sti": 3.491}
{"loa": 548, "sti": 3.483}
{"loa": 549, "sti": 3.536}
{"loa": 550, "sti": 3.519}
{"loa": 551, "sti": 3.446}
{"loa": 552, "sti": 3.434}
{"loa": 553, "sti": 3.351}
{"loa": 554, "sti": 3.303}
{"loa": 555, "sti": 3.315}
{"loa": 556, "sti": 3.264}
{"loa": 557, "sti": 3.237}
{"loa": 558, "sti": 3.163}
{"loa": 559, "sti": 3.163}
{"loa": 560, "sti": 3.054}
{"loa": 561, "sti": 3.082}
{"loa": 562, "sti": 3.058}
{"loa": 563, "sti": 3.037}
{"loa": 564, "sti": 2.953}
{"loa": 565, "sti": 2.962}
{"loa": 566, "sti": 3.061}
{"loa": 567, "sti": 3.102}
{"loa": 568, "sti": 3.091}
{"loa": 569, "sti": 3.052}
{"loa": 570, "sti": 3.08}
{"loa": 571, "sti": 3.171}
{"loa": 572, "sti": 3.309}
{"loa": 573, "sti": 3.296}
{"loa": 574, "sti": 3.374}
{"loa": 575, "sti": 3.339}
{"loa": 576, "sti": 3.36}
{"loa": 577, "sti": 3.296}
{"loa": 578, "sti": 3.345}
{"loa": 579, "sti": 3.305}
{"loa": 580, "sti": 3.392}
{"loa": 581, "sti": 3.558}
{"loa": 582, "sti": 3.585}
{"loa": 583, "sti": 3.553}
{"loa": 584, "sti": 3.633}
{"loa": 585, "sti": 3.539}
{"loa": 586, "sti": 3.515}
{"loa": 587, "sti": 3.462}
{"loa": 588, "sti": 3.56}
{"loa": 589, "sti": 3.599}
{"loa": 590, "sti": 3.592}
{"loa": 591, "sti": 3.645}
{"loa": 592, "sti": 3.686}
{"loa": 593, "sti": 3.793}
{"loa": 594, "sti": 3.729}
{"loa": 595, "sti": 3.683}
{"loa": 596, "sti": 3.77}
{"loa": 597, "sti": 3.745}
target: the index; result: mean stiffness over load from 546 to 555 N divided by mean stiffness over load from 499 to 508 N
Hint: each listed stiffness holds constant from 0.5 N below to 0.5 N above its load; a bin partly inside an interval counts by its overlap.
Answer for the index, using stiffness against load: 1.5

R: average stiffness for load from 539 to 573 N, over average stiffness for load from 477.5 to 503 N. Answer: 1.5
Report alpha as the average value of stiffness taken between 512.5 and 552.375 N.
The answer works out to 3.5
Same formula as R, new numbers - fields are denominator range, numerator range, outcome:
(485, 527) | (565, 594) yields 1.29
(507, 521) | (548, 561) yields 1.06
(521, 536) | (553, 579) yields 0.88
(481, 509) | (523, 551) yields 1.63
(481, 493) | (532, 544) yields 1.53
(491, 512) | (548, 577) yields 1.49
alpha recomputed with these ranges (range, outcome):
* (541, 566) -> 3.29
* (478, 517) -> 2.44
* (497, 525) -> 2.84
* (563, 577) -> 3.17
